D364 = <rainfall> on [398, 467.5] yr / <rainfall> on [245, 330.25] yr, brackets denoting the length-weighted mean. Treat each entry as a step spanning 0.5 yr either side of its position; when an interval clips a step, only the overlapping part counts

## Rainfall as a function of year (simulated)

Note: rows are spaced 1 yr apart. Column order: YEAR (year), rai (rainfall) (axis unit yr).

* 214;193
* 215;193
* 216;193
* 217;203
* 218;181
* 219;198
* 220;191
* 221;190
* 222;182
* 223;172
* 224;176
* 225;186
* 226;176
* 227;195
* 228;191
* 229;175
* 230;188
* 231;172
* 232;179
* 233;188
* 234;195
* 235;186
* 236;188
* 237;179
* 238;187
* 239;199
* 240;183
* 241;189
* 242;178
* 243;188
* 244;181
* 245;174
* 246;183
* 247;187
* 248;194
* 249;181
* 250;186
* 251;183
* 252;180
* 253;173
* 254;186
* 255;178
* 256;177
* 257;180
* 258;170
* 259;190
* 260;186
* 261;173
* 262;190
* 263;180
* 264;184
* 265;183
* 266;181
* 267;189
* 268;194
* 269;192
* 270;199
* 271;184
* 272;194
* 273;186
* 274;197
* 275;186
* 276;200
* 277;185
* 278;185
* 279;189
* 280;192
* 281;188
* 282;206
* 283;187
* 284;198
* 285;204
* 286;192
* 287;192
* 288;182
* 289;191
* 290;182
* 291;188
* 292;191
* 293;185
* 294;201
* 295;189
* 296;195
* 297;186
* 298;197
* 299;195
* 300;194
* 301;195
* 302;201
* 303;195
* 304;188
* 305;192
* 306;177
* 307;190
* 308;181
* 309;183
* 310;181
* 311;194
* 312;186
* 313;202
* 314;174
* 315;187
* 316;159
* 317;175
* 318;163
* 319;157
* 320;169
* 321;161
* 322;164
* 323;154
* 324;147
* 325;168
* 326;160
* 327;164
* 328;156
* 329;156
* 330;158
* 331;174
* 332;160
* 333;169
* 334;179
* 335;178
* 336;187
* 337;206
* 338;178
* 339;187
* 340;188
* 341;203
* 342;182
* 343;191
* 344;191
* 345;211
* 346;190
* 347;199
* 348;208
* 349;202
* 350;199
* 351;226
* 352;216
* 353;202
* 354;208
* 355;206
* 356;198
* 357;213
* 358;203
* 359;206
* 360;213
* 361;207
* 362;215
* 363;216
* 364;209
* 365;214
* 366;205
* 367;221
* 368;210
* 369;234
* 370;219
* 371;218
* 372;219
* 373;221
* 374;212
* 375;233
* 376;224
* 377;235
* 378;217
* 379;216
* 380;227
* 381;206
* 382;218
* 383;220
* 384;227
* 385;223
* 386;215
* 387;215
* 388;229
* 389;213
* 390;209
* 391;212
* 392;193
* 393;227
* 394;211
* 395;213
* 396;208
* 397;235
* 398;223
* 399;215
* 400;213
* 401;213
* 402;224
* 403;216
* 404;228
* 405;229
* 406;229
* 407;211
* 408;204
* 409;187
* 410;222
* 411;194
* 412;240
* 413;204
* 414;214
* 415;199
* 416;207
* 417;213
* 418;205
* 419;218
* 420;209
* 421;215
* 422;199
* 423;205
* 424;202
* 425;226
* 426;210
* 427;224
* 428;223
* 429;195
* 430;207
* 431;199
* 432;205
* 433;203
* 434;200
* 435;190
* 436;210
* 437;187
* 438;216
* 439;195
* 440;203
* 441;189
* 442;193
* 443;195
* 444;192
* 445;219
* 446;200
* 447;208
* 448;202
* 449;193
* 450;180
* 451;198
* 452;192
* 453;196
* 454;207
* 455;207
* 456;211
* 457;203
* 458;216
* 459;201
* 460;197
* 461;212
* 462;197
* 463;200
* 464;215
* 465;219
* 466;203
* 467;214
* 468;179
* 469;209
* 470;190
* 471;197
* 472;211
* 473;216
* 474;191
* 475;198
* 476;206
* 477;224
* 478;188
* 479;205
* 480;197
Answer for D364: 1.13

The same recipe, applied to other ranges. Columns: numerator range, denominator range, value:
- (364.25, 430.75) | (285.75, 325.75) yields 1.18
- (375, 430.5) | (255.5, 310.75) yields 1.14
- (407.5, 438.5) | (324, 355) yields 1.11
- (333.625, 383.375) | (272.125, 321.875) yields 1.11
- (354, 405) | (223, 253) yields 1.18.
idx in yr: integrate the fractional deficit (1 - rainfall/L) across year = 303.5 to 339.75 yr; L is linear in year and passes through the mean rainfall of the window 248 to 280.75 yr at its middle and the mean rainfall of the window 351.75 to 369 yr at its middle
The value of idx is 4.72 yr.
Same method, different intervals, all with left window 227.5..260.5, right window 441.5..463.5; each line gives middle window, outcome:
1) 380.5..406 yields -2.8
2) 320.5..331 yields 1.7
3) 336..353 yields -0.6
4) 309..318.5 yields 0.5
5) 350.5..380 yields -3.3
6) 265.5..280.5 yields -0.3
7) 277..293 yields -0.3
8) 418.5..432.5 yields -0.8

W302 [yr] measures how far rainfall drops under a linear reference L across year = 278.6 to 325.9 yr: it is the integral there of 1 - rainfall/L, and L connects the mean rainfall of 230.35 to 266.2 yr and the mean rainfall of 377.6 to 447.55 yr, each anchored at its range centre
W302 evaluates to 1.9 yr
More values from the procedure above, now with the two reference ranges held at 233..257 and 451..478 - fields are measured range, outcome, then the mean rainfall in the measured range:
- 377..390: -1.5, 219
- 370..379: -1.2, 222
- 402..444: -1.6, 208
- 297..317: 0.2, 188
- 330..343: 0.7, 182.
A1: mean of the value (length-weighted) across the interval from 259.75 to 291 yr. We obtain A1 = 189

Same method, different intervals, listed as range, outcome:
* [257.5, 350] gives 185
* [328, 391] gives 205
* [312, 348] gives 176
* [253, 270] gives 183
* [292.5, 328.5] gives 180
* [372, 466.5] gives 210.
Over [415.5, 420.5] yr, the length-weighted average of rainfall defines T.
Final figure 210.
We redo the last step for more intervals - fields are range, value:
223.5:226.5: 179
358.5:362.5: 210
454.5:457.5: 207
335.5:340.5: 189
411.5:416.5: 213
